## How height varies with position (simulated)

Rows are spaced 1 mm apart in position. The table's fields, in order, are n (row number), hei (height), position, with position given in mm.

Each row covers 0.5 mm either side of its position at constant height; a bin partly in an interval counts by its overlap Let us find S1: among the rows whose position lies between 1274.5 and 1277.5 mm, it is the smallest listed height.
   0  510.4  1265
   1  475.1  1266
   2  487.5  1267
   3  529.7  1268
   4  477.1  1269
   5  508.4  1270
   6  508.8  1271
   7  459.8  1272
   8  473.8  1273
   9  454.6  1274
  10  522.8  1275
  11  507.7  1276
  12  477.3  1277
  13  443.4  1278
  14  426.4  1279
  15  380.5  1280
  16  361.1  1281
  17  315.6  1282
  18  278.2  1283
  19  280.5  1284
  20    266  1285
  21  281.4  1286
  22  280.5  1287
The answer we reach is 477.3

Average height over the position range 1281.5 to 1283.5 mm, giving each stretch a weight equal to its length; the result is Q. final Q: 297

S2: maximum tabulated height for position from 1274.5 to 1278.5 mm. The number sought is 522.8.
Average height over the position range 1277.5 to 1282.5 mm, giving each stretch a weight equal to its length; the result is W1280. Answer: 385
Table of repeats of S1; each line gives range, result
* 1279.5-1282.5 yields 315.6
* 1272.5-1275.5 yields 454.6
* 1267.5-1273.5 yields 459.8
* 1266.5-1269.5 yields 477.1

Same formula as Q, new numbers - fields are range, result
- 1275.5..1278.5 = 476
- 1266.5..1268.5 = 509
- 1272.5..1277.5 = 487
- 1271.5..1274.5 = 463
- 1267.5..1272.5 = 497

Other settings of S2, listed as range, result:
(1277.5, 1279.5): 443.4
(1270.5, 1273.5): 508.8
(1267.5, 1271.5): 529.7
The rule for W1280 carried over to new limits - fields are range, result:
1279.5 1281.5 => 371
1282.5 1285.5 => 275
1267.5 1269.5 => 503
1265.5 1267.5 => 481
